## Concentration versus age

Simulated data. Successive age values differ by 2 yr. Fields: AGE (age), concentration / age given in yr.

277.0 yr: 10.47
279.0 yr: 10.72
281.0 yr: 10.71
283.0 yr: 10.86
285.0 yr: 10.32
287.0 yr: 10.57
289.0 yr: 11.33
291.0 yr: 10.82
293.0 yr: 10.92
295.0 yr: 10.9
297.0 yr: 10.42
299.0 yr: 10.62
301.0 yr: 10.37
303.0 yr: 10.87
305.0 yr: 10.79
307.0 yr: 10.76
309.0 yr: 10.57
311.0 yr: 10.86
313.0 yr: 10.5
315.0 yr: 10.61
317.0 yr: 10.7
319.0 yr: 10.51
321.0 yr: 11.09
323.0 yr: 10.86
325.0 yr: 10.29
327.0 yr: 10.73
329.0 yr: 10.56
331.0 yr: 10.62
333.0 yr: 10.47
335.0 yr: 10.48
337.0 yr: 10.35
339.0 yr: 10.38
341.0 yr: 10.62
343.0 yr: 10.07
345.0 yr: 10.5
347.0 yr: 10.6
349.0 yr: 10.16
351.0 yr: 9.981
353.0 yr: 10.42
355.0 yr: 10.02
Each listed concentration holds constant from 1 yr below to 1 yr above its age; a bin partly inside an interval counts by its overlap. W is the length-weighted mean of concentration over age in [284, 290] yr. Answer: 10.7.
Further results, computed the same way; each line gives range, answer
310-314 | 10.7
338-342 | 10.5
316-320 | 10.6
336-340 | 10.4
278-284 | 10.8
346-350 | 10.4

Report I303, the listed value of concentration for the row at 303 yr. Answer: 10.87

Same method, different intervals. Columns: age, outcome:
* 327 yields 10.73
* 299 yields 10.62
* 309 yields 10.57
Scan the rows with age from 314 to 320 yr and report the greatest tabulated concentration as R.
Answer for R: 10.7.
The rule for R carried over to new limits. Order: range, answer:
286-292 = 11.33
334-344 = 10.62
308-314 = 10.86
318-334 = 11.09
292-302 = 10.92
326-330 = 10.73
